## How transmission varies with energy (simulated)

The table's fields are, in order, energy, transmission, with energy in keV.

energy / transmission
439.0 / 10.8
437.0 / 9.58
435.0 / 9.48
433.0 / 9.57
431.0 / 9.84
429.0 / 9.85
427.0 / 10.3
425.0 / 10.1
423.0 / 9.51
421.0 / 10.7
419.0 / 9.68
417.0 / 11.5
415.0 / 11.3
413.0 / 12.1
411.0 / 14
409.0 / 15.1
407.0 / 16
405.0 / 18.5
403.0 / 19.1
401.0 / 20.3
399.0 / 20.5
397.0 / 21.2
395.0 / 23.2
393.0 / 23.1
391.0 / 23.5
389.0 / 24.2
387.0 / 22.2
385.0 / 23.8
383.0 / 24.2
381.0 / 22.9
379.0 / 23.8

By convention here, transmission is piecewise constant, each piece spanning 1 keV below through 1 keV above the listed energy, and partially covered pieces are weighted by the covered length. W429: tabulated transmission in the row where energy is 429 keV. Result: 9.85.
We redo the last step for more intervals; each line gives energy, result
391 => 23.5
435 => 9.48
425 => 10.1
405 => 18.5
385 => 23.8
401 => 20.3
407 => 16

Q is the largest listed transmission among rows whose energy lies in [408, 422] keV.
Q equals 15.1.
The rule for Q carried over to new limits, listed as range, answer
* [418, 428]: 10.7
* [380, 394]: 24.2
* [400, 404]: 20.3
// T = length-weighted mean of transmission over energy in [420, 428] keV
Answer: 10.2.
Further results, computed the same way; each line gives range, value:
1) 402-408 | 17.9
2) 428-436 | 9.68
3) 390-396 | 23.3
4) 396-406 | 19.9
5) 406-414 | 14.3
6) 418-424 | 9.96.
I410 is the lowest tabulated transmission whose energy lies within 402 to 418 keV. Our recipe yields 11.3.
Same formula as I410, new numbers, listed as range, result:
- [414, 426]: 9.51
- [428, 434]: 9.57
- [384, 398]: 21.2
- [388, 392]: 23.5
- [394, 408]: 16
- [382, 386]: 23.8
